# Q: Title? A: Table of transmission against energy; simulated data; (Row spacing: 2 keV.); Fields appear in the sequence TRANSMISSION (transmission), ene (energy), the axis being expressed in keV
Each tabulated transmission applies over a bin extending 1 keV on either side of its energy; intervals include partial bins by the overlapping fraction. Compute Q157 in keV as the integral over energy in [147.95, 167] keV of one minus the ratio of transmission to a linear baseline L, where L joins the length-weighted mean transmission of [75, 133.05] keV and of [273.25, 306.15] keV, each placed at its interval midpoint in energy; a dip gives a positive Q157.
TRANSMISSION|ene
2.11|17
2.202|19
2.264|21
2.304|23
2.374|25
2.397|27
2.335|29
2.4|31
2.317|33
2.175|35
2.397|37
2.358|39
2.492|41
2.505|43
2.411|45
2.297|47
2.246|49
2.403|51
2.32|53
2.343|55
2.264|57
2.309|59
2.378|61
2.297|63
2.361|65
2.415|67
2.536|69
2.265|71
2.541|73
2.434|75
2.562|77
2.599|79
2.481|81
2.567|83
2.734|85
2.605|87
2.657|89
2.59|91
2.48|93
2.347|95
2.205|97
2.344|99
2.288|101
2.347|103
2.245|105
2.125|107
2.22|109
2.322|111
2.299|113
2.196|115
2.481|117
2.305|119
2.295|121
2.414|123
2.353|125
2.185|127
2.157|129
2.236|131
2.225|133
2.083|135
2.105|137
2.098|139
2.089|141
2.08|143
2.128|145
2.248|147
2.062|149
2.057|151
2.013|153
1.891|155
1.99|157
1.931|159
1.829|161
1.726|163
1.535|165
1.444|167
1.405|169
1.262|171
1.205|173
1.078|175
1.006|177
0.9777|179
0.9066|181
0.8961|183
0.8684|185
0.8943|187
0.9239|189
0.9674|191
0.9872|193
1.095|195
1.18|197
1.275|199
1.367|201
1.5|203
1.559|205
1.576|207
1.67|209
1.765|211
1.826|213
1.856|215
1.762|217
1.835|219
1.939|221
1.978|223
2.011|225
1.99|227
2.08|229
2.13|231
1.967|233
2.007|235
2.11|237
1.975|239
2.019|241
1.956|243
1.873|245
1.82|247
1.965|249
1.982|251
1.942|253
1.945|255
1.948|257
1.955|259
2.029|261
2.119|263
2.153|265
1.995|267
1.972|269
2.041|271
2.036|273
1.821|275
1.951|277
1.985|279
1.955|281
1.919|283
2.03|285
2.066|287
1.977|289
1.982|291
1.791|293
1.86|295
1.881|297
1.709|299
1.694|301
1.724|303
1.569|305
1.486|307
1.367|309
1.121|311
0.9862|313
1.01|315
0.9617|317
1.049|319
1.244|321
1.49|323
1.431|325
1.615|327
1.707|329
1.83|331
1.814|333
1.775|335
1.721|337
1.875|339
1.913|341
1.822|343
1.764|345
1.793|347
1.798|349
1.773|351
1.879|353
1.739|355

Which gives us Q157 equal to 3.1 keV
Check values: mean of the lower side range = 2.38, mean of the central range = 1.87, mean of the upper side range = 1.87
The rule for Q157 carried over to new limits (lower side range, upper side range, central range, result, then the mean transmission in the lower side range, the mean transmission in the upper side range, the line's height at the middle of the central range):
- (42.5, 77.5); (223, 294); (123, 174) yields 6.11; 2.38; 1.99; 2.2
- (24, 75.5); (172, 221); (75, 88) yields -2.69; 2.37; 1.3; 2.14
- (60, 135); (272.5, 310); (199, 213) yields 3.38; 2.38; 1.83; 2.07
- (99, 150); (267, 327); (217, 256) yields -2.29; 2.23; 1.66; 1.86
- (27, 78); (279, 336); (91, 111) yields -0.67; 2.37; 1.62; 2.23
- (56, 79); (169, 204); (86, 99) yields -2.07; 2.41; 1.09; 2.13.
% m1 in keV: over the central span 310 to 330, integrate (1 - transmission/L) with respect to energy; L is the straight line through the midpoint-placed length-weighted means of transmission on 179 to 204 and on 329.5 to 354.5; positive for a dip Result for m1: 5.21 keV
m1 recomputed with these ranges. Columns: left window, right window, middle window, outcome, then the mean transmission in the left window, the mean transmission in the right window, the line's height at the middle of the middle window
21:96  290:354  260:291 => -4.5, 2.42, 1.61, 1.75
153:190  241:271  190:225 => 1.6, 1.34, 1.98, 1.61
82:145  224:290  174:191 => 9.5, 2.31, 1.99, 2.16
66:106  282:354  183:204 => 9.9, 2.46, 1.65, 2.09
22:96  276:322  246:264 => -2.0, 2.42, 1.62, 1.77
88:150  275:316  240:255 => -0.6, 2.26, 1.71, 1.86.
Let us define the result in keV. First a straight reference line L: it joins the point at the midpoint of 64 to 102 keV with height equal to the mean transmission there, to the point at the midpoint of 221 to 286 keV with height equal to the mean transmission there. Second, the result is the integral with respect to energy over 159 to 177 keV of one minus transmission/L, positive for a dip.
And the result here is 6.4 keV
